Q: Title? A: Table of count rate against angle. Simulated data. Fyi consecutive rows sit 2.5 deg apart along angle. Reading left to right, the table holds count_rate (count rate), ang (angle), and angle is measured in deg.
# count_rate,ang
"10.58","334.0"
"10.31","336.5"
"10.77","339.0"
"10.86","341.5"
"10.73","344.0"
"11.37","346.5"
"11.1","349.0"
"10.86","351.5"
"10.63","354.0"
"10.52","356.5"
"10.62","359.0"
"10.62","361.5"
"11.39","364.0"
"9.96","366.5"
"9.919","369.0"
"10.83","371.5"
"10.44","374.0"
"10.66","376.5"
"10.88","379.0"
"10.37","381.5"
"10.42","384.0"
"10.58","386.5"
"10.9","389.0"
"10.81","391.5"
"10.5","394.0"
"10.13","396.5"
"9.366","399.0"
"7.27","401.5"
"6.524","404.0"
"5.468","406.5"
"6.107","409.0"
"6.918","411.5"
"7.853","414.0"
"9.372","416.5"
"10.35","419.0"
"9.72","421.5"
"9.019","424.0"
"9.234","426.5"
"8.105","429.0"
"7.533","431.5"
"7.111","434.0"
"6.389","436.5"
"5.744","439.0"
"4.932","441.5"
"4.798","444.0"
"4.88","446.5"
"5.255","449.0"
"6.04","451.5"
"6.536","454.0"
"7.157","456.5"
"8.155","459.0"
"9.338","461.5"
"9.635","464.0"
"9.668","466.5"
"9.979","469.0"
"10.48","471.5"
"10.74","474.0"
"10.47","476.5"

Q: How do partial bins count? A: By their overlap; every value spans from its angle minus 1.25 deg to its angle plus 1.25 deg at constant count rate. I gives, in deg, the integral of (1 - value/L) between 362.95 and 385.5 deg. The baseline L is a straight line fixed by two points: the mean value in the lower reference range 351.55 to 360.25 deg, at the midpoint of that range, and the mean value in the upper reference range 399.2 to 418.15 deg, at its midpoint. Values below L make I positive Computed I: -2.6 deg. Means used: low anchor 10.6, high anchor 7.27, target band 10.5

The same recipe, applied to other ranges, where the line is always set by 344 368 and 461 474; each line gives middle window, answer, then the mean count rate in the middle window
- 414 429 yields 1.5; 9.28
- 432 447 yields 6.5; 5.77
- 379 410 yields 4.0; 9.14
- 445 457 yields 5.0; 5.88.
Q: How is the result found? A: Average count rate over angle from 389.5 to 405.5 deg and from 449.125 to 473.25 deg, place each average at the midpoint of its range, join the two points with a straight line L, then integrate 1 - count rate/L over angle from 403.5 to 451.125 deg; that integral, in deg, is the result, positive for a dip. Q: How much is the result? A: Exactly 9.2 deg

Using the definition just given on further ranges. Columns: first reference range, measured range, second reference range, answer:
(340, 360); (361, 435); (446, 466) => -0.1 deg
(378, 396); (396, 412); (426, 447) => 3.4 deg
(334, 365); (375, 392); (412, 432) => -1.3 deg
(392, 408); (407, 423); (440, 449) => -2.6 deg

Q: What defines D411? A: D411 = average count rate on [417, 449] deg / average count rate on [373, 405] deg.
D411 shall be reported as 0.73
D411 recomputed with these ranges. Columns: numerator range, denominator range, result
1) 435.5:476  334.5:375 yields 0.71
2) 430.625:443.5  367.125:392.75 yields 0.59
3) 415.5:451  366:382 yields 0.70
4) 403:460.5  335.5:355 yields 0.66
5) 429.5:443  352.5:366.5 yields 0.60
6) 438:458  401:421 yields 0.75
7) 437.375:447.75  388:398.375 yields 0.49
